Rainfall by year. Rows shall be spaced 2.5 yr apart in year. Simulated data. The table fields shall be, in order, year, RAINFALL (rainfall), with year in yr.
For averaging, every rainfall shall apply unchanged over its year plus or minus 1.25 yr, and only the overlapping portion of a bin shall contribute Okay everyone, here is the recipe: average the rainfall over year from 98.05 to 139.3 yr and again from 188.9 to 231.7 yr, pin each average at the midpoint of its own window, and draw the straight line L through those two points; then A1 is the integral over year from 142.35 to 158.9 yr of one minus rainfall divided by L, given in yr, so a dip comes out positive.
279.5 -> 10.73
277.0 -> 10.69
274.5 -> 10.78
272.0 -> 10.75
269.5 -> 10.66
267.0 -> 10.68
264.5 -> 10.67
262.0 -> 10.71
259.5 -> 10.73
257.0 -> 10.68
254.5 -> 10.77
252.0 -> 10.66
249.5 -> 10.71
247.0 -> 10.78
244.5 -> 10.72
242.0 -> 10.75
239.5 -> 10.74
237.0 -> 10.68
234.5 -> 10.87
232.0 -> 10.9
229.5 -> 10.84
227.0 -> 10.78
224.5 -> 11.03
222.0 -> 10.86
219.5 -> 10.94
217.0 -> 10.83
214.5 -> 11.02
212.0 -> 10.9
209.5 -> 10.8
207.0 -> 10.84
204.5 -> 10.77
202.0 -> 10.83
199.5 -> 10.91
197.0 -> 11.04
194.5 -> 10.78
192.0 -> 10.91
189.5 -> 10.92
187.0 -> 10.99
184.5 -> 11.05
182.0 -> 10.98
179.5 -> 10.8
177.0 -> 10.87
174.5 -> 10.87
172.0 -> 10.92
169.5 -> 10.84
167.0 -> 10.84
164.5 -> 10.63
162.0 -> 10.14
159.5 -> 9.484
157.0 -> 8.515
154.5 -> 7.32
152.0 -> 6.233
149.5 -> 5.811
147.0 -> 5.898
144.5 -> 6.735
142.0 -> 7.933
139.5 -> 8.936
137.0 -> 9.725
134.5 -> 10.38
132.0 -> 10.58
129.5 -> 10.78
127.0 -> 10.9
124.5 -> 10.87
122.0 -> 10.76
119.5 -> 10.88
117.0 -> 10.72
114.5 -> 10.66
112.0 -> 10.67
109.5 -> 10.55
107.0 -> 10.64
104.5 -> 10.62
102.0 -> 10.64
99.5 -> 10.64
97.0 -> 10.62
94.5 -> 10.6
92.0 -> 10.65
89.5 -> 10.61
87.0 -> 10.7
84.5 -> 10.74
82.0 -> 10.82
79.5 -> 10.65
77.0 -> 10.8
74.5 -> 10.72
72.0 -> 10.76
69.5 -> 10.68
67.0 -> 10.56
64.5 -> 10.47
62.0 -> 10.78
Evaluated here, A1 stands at 5.8 yr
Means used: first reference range 10.6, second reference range 10.9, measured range 6.92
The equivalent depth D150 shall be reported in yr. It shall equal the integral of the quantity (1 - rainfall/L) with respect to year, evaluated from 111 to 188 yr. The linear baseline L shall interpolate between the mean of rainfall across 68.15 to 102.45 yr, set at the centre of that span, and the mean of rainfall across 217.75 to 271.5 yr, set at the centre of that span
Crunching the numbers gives 6.9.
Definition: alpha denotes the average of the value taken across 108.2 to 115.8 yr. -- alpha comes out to 10.6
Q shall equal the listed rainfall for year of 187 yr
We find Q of 10.99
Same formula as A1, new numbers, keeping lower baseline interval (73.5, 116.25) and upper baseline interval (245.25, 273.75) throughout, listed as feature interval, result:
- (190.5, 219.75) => -0.5 yr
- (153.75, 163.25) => 1.5 yr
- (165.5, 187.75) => -0.4 yr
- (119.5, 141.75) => 0.8 yr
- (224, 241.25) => -0.2 yr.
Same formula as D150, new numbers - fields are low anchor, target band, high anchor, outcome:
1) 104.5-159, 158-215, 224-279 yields -4.5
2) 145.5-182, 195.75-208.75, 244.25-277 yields -1.4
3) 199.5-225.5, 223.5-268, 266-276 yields 0.1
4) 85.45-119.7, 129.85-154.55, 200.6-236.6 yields 6.1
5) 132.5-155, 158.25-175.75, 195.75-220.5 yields -3.2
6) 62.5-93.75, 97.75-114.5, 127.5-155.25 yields -1.8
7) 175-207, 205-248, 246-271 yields -0.2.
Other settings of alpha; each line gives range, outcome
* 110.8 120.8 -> 10.7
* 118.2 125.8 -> 10.8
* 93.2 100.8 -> 10.6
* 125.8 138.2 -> 10.5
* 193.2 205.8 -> 10.9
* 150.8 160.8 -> 7.91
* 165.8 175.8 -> 10.9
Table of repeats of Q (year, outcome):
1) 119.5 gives 10.88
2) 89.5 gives 10.61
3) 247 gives 10.78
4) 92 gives 10.65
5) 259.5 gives 10.73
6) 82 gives 10.82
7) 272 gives 10.75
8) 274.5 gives 10.78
